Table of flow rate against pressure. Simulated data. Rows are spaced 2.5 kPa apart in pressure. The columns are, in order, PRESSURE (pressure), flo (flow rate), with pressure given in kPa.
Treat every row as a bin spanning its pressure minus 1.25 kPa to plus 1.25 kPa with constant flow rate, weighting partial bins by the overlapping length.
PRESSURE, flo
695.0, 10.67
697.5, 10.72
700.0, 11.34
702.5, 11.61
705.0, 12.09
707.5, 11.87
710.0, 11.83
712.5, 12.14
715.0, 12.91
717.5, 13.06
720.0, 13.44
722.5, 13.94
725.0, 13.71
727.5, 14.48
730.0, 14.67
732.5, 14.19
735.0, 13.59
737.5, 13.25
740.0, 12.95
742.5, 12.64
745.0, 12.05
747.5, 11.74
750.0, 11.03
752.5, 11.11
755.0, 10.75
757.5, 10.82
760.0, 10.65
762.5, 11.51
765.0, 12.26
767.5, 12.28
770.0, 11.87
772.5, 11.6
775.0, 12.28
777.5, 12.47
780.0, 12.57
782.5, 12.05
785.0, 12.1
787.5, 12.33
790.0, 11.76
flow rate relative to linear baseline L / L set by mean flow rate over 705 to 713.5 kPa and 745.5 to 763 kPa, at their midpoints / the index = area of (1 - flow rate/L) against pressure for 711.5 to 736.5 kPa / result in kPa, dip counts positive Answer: -4.2 kPa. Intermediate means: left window 12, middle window 13.6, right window 11.1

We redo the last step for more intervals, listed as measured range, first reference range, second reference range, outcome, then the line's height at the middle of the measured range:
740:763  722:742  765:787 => 2.9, 13.1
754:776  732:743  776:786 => 1.9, 12.7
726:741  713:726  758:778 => -1.1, 12.9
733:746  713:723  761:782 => -0.2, 12.8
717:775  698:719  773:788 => -1.5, 12.2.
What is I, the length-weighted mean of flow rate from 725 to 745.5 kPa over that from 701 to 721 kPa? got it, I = 1.10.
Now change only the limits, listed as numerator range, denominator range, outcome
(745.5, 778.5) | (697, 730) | 0.91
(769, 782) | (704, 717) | 0.99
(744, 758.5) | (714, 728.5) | 0.83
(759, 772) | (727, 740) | 0.84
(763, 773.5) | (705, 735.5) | 0.90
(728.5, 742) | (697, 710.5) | 1.18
